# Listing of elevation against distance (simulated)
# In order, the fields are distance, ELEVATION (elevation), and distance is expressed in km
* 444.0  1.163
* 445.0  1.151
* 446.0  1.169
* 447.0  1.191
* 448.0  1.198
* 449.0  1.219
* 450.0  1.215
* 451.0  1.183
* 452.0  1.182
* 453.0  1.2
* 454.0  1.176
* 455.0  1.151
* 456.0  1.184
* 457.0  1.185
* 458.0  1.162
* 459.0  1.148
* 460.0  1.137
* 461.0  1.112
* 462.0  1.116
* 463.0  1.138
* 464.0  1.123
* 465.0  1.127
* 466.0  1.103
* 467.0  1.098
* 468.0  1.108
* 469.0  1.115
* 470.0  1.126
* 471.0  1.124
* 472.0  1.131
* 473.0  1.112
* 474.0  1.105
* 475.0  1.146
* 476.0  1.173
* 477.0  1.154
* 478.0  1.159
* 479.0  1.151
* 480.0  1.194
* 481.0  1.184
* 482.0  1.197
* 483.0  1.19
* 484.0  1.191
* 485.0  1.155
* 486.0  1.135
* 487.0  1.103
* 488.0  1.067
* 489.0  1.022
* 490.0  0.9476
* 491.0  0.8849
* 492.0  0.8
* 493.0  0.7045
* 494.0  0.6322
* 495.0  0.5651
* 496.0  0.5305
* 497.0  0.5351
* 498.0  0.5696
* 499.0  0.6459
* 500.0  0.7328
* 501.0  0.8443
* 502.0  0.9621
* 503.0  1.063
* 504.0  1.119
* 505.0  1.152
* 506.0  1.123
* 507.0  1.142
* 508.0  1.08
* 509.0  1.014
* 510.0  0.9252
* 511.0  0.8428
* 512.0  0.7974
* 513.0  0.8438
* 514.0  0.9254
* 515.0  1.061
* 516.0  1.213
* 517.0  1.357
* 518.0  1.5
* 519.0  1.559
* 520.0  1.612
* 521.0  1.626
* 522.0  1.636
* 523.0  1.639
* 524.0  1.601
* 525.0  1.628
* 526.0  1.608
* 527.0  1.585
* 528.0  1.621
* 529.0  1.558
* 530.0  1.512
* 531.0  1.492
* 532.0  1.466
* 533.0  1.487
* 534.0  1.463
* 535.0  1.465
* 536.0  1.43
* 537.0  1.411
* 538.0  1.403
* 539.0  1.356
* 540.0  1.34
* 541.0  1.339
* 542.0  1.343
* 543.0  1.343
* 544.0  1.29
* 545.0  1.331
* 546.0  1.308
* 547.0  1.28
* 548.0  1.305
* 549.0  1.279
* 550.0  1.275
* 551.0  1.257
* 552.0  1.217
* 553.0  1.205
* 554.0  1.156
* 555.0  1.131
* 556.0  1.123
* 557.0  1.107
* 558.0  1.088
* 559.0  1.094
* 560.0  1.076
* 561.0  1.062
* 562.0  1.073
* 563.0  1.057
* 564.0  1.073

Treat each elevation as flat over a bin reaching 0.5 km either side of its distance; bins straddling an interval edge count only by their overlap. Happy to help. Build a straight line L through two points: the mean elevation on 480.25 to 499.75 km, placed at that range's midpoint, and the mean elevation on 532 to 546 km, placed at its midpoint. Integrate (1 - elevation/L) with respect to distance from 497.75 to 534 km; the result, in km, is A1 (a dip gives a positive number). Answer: -2.3 km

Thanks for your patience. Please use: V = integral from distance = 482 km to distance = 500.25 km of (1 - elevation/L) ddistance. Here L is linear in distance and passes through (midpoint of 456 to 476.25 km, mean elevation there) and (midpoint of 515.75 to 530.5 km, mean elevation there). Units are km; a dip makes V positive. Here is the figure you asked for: 6.1 km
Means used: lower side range 1.13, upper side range 1.56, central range 0.867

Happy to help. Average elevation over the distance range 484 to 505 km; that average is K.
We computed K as 0.866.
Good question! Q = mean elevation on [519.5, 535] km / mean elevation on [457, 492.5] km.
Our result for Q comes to 1.41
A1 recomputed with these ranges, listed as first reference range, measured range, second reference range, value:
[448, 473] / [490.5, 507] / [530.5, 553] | 5.7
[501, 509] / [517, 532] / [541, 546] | -4.7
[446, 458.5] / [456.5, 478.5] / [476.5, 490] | 0.6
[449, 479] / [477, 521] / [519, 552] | 9.3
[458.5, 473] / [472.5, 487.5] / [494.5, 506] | -2.5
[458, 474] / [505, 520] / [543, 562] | 0.6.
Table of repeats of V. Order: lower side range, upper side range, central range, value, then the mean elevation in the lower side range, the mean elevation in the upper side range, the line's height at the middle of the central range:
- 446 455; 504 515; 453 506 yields 3.0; 1.19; 0.994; 1.09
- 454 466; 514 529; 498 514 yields 5.3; 1.14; 1.5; 1.41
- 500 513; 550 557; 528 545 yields -4.8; 0.989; 1.18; 1.11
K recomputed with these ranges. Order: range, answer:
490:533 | 1.14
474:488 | 1.16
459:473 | 1.12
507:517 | 0.995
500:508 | 1.04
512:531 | 1.43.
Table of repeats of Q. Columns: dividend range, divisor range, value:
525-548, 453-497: 1.34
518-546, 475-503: 1.57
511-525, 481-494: 1.30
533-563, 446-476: 1.10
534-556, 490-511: 1.53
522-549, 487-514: 1.66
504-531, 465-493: 1.19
